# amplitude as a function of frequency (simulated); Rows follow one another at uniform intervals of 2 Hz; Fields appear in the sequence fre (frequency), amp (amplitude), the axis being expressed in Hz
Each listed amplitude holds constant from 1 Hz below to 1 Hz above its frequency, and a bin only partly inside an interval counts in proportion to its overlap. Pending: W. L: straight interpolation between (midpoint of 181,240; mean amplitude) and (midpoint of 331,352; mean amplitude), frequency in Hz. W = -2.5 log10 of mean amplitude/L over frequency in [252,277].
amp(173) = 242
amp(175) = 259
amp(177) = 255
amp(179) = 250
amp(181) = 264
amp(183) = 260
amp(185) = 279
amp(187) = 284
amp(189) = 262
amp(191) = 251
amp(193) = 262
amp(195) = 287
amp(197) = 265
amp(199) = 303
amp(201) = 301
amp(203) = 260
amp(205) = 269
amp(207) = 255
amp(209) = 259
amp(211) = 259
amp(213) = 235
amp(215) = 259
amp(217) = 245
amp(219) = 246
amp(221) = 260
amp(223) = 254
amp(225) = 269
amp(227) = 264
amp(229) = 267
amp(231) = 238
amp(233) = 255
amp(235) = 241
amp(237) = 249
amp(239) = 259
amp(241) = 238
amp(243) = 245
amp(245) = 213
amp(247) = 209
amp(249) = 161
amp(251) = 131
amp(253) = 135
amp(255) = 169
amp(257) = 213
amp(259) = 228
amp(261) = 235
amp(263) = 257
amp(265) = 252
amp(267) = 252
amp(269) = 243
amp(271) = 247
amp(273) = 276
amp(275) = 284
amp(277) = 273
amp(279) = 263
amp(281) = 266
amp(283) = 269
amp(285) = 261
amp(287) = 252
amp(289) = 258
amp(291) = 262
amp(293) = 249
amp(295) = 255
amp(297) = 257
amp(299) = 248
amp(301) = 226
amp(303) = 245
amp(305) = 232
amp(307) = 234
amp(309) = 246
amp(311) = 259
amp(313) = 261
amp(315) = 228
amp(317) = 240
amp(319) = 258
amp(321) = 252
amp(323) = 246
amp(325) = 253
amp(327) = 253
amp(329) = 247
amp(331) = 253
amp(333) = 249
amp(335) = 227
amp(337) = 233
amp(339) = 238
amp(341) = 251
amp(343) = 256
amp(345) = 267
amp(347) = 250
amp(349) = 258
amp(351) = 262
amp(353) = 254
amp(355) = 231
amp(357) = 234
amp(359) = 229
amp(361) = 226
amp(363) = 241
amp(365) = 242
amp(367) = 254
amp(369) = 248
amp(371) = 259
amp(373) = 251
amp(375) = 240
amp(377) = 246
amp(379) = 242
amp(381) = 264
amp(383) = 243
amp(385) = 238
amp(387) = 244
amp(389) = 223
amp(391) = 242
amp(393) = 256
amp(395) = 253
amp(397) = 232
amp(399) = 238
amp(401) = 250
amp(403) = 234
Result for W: 0.099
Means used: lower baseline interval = 262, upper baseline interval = 249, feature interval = 234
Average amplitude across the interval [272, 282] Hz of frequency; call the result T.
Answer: 272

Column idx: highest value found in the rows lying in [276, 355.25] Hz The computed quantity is 273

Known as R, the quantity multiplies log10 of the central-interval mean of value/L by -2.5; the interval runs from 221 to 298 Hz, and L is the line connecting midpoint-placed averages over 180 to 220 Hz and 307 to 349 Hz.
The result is 0.071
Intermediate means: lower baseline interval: 265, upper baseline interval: 248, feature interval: 241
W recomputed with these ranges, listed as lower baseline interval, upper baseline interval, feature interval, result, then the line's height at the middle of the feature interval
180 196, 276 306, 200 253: 0.093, 263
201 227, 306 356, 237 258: 0.266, 255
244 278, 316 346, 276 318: -0.073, 236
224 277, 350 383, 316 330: -0.042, 240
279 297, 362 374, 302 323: 0.046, 256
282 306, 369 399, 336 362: 0.009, 247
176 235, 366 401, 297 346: 0.023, 251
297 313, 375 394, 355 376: 0.009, 244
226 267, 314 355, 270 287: -0.148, 233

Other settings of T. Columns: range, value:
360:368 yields 241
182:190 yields 271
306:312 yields 246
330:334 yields 251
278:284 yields 266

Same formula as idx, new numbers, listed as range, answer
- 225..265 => 269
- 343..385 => 267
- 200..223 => 301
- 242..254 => 245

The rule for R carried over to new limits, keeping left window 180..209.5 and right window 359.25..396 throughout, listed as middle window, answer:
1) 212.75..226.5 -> 0.06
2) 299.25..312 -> 0.06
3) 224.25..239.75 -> 0.04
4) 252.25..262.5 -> 0.29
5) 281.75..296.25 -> 0.00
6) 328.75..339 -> 0.04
